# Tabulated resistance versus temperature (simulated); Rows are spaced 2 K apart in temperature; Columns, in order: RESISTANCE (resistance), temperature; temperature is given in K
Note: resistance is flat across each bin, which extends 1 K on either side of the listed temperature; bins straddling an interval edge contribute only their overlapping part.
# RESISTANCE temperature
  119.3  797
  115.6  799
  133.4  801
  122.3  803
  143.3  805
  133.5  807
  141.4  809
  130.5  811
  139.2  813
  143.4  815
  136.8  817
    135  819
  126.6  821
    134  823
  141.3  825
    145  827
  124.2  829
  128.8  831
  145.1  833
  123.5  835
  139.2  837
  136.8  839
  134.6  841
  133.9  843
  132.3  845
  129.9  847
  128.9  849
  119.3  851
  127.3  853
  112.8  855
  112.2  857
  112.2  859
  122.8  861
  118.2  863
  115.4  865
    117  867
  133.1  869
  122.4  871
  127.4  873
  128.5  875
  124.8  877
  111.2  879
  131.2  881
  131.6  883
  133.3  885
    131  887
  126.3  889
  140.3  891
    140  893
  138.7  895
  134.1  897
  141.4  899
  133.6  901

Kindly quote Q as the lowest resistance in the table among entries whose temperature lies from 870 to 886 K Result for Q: 111.2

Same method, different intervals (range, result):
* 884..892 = 126.3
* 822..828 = 134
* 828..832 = 124.2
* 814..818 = 136.8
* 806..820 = 130.5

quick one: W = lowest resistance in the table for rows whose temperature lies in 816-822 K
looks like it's 126.6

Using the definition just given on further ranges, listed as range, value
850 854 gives 119.3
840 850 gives 128.9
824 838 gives 123.5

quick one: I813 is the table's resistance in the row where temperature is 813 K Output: 139.2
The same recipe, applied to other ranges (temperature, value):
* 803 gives 122.3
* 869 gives 133.1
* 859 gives 112.2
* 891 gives 140.3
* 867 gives 117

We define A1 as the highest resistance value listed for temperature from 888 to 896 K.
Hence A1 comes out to 140.3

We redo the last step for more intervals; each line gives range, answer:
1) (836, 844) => 139.2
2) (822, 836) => 145.1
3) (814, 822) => 143.4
